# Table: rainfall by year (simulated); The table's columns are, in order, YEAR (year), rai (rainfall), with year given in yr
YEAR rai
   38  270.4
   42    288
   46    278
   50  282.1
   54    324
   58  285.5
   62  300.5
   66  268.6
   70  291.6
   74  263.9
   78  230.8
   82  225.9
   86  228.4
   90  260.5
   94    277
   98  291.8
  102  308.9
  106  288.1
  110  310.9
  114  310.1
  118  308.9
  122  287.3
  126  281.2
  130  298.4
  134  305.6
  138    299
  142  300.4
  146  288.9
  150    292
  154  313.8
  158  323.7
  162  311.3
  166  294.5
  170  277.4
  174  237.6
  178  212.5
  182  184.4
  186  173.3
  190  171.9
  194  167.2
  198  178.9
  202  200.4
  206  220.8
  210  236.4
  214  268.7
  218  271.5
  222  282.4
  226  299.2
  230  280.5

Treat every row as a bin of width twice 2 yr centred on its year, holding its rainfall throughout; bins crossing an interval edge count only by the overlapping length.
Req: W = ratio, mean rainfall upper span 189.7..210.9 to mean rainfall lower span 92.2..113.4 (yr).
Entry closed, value 0.7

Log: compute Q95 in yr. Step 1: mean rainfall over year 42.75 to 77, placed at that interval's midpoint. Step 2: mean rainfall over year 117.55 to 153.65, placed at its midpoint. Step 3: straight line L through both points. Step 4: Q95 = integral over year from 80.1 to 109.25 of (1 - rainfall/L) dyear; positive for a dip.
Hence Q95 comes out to 2.0 yr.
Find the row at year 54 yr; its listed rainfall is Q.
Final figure 324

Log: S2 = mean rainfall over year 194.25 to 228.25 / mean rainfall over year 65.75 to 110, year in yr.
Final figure 0.9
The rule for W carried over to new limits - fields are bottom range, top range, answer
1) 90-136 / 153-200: 0.80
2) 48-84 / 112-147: 1.08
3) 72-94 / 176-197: 0.74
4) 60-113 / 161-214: 0.81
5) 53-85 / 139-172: 1.11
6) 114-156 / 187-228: 0.77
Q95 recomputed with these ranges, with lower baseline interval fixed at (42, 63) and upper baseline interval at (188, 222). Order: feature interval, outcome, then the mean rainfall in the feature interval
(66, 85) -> 1.9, 253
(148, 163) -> -4.2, 310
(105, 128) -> -3.2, 298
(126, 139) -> -2.3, 298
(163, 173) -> -2.0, 284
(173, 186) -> 1.5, 204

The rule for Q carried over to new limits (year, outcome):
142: 300.4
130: 298.4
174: 237.6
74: 263.9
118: 308.9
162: 311.3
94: 277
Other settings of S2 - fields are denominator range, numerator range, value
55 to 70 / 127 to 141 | 1.04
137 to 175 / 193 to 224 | 0.78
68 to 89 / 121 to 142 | 1.19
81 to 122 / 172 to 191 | 0.70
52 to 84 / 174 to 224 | 0.79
